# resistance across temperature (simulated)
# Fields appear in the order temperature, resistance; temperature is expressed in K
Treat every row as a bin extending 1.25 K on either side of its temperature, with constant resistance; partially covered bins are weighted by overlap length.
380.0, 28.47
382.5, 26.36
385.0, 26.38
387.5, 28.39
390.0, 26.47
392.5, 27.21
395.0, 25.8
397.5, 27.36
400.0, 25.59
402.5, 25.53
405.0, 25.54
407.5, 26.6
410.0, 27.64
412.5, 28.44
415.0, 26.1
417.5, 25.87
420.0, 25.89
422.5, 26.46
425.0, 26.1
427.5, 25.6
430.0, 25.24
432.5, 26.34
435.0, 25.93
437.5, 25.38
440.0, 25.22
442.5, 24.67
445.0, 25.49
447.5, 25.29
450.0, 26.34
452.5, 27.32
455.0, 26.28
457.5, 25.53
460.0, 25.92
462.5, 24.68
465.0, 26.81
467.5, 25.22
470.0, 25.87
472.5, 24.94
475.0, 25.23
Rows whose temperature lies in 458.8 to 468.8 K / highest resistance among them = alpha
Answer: 26.81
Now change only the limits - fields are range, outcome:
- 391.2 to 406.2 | 27.36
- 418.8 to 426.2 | 26.46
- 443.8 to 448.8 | 25.49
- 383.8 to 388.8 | 28.39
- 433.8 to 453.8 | 27.32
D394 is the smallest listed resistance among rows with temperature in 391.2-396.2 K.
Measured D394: 25.8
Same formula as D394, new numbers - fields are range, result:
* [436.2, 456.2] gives 24.67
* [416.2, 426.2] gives 25.87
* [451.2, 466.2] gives 24.68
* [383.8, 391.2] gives 26.38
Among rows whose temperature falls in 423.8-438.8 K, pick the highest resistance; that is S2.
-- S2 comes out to 26.34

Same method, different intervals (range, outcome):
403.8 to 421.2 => 28.44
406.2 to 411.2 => 27.64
